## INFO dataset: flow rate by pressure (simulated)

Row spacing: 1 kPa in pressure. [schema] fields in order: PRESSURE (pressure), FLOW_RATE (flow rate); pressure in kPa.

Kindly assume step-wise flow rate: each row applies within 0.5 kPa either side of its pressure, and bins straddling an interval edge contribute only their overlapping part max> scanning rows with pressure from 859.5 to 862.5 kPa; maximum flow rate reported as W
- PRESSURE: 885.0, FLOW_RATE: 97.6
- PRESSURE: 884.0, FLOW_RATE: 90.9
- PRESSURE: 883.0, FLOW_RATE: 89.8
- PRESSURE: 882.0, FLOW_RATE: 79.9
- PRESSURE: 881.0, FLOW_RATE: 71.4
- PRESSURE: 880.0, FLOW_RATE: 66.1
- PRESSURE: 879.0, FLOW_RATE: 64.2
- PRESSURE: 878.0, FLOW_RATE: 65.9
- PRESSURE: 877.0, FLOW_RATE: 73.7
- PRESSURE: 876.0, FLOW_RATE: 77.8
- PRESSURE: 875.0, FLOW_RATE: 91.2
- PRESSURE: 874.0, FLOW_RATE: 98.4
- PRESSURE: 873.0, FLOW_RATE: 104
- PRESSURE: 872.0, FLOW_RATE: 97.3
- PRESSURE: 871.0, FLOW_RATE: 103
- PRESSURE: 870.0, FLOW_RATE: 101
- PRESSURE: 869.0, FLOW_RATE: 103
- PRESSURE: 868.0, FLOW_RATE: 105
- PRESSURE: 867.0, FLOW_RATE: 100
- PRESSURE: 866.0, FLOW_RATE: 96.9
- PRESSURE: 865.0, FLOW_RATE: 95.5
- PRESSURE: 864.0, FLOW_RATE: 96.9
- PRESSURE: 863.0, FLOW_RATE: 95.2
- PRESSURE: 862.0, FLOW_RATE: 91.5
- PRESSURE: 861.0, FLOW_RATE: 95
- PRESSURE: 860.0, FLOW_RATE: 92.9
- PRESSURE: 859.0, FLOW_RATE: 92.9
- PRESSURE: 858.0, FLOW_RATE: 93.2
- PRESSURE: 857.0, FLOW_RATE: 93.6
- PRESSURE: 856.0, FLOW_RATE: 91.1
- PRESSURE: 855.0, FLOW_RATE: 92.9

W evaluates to 95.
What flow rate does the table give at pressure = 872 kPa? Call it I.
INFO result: 97.3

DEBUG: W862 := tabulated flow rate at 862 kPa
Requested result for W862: 91.5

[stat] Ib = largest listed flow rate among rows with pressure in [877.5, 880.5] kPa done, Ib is 66.1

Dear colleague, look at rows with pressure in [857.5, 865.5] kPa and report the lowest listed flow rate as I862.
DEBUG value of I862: 91.5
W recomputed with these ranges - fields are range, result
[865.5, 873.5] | 105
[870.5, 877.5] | 104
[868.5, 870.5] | 103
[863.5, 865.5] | 96.9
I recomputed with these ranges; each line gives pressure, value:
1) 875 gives 91.2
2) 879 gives 64.2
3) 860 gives 92.9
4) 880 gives 66.1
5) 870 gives 101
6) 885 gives 97.6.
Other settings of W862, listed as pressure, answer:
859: 92.9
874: 98.4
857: 93.6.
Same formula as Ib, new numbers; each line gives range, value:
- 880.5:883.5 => 89.8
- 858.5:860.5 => 92.9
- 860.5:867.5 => 100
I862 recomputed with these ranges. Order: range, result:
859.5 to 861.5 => 92.9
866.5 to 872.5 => 97.3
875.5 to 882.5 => 64.2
